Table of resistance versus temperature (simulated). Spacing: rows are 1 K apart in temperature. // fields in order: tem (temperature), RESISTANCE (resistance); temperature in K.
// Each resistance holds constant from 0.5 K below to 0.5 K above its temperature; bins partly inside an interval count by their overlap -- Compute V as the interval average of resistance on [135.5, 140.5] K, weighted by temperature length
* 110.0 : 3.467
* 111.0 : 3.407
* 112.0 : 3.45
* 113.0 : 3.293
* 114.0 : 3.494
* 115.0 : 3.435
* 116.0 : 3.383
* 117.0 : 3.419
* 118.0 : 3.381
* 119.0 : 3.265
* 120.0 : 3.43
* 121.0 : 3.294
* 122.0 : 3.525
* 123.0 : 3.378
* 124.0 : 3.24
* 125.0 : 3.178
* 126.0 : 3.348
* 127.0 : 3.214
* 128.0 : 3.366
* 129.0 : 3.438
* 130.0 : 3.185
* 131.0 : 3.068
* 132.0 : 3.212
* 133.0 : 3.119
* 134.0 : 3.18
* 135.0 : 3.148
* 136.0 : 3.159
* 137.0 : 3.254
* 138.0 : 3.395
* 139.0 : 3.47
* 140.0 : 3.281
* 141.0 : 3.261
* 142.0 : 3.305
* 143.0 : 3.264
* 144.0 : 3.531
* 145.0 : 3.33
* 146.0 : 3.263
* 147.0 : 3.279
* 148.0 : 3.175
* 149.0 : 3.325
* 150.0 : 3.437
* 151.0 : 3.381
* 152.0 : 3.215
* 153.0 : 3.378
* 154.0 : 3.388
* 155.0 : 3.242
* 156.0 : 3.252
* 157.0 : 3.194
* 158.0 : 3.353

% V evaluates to 3.31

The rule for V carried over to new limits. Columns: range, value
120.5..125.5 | 3.32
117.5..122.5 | 3.38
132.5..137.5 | 3.17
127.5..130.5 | 3.33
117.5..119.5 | 3.32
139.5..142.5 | 3.28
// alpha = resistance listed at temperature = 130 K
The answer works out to 3.185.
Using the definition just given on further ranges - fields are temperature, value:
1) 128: 3.366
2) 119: 3.265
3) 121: 3.294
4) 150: 3.437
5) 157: 3.194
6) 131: 3.068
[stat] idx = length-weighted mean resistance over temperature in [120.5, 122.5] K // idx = 3.41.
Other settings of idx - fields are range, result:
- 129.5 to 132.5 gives 3.15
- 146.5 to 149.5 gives 3.26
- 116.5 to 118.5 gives 3.4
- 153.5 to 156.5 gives 3.29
